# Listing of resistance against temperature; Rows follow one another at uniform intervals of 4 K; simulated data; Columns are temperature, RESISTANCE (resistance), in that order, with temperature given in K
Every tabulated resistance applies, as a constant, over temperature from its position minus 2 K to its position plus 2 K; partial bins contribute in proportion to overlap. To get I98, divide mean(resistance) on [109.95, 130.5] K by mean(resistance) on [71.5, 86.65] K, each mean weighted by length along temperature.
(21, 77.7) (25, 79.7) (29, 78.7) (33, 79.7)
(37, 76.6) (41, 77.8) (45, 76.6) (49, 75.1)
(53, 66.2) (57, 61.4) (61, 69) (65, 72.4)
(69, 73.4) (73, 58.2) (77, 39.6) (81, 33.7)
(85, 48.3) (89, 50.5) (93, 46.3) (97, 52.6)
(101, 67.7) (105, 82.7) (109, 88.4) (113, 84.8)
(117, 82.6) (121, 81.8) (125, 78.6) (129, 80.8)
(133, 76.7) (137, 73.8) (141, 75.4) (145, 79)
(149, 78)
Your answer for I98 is 1.8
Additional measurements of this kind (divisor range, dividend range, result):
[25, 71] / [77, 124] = 0.88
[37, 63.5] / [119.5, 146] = 1.09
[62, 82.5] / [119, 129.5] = 1.42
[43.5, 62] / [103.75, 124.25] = 1.21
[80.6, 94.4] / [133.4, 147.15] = 1.66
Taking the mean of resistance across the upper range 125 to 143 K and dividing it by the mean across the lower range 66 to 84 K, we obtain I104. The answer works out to 1.47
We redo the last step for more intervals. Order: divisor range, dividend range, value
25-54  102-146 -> 1.05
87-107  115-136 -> 1.33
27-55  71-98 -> 0.62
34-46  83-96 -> 0.63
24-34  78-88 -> 0.53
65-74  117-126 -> 1.19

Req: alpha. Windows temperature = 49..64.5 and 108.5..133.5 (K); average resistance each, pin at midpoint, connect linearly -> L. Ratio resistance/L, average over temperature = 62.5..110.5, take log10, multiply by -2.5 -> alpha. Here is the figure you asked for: 0.24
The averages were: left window 67.4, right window 81.9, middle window 59.3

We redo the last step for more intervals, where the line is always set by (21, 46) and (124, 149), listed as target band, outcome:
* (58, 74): 0.14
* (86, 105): 0.34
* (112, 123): -0.07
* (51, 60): 0.21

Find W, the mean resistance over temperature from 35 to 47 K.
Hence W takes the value 77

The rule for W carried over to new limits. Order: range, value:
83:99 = 49.4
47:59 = 67.6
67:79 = 57.1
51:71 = 68.5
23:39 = 78.7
